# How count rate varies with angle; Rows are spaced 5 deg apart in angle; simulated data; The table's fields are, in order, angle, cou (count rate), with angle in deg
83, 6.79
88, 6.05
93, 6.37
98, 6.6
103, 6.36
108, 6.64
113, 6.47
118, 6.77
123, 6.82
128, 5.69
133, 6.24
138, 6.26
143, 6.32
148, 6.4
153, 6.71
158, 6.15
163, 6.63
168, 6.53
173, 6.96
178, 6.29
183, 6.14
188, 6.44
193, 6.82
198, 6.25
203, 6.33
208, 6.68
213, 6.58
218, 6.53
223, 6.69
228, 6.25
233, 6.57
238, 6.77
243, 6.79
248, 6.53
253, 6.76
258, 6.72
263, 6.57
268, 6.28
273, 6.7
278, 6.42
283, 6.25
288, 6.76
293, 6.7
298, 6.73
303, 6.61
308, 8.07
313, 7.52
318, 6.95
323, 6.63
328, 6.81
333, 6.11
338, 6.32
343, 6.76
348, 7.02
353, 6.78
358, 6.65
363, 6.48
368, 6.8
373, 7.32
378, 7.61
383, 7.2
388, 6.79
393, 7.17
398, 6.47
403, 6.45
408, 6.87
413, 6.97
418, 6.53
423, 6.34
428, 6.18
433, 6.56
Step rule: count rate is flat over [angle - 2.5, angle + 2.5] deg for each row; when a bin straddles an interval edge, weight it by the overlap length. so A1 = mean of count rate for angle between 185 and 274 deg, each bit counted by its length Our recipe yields 6.57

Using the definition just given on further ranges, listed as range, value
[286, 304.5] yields 6.7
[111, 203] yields 6.44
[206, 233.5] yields 6.55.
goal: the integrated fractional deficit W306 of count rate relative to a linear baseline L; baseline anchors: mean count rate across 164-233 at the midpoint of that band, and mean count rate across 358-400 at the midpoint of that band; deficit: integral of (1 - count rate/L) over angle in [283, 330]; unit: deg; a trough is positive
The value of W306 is -1.1 deg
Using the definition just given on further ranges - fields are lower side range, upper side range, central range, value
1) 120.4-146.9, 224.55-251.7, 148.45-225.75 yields -0.9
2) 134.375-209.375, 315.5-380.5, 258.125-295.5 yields 0.6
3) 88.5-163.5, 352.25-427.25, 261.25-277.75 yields 0.3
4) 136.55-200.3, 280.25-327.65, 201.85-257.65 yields 0.5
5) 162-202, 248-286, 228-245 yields -0.3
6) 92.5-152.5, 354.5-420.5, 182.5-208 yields 0.4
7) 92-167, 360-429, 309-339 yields -0.5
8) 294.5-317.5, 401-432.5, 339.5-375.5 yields 0.4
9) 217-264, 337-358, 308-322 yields -1.3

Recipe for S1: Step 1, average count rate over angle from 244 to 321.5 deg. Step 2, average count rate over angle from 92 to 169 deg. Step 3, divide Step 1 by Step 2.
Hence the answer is 1.05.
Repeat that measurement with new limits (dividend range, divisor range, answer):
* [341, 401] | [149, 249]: 1.06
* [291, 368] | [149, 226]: 1.05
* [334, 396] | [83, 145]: 1.08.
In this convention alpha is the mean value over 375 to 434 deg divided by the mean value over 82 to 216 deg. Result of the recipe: 1.05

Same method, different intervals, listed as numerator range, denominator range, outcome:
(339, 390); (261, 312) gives 1.03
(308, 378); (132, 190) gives 1.07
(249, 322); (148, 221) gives 1.04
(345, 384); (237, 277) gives 1.05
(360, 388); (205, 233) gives 1.08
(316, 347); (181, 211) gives 1.02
